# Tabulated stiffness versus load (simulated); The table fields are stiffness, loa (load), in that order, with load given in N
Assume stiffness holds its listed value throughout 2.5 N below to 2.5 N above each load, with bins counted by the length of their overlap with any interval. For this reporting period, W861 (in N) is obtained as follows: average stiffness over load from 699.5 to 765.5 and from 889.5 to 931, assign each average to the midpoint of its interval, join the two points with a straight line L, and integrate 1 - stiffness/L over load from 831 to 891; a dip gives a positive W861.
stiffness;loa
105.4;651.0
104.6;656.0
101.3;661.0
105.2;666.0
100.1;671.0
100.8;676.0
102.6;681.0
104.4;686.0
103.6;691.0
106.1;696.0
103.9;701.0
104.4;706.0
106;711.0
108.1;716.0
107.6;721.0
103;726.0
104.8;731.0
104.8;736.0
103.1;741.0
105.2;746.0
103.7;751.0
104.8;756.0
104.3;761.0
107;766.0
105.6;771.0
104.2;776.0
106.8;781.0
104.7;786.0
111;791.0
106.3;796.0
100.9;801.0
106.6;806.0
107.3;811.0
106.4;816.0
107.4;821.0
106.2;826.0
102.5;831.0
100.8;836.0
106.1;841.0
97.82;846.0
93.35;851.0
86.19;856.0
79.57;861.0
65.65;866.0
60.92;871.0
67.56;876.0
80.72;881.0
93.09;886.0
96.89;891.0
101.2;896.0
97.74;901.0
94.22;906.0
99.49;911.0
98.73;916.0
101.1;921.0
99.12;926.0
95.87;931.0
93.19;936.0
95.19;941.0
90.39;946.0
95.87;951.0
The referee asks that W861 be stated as 8.6 N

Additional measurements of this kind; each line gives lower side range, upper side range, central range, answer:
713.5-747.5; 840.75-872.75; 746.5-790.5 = -3.1 N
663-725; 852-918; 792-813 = -2.6 N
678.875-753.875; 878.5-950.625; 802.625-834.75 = -1.8 N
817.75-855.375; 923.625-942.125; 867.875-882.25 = 4.4 N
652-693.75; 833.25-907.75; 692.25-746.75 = -3.1 N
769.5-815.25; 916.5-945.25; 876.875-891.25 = 1.9 N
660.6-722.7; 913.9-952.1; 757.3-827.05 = -3.6 N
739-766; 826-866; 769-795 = -1.4 N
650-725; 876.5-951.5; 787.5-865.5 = -1.5 N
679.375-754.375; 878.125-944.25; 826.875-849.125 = -0.6 N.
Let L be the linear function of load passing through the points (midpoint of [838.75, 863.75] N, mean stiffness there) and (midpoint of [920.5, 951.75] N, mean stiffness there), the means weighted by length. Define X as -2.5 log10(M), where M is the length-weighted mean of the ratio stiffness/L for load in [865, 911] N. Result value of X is 0.10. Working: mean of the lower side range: 92.2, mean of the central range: 85.7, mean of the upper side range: 95.5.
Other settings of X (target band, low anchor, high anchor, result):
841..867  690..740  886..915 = 0.14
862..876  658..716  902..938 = 0.44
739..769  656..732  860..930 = -0.06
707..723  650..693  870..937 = -0.06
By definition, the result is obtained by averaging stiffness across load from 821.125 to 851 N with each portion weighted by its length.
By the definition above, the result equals 102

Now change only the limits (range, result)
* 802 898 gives 93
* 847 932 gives 88.9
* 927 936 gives 95.7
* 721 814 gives 105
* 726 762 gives 104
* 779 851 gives 105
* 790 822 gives 106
